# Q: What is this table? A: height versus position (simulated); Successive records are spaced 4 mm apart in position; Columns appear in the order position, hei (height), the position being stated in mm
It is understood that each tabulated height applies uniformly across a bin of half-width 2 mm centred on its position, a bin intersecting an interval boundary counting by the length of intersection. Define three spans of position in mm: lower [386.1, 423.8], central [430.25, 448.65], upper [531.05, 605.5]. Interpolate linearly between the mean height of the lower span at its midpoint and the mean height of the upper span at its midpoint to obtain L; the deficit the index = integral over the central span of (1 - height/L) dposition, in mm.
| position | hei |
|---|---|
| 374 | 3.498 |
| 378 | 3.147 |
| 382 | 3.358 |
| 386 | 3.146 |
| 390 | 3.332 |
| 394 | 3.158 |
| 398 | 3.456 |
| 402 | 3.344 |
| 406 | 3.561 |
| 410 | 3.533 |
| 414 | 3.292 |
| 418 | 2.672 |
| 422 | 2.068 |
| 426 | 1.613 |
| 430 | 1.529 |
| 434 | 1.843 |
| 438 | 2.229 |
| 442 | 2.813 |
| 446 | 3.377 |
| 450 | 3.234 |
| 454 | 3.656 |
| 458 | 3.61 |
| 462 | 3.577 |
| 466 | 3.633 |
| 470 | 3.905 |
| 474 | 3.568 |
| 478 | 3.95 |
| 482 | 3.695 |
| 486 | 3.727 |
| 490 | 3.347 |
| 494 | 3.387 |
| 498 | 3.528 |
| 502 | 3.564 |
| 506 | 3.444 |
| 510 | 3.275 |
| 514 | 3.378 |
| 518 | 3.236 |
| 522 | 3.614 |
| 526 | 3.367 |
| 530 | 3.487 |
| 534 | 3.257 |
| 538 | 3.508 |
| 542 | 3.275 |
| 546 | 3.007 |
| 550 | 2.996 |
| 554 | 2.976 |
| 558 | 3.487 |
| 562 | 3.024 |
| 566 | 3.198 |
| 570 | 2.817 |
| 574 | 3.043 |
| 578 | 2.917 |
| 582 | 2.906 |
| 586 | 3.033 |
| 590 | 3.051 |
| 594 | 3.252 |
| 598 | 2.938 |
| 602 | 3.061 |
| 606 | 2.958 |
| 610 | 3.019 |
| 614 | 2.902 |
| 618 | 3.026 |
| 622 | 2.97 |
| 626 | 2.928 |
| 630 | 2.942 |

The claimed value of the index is 3.8 mm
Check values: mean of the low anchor 3.16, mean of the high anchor 3.1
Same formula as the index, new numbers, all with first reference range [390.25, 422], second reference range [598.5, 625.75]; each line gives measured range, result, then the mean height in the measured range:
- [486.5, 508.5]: -2.53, 3.47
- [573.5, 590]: 0.21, 2.98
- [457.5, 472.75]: -2.59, 3.68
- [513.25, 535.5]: -2.26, 3.39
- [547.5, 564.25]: -0.40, 3.12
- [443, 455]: -0.71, 3.35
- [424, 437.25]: 6.12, 1.72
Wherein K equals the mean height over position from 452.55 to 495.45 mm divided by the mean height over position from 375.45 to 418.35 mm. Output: 1.1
